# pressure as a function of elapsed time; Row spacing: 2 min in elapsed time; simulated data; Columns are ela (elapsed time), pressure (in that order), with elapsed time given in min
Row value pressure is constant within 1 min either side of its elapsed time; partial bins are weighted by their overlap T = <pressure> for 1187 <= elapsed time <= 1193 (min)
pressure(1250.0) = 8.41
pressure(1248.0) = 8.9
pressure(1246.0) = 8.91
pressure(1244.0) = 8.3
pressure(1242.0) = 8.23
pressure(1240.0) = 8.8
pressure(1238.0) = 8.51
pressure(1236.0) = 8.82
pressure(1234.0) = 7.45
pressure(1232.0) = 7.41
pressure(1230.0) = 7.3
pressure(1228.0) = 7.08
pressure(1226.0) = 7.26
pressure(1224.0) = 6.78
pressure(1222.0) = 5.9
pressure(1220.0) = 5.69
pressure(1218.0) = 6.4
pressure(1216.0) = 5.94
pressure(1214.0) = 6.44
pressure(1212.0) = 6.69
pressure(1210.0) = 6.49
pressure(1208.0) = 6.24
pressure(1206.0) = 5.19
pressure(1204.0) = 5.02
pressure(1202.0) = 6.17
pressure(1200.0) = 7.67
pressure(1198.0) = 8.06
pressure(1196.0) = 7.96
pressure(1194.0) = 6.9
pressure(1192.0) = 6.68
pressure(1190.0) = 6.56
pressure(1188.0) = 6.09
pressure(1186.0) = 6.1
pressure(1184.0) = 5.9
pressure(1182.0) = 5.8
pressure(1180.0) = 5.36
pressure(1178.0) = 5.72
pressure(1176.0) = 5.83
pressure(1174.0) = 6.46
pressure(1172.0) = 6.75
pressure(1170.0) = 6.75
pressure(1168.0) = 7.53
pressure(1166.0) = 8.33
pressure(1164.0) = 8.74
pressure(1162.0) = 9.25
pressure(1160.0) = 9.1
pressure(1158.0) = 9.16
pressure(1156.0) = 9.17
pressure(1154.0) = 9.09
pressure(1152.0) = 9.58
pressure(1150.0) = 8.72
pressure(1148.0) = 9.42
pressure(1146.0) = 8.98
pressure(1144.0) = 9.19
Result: 6.44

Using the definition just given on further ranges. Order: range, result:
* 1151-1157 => 9.28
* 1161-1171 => 8.12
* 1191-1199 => 7.4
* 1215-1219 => 6.17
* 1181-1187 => 5.93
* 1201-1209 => 5.66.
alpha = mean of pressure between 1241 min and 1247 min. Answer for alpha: 8.48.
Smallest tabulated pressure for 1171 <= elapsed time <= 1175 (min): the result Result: 6.46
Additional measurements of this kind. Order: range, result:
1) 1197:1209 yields 5.02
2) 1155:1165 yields 8.74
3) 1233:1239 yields 7.45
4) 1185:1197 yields 6.09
